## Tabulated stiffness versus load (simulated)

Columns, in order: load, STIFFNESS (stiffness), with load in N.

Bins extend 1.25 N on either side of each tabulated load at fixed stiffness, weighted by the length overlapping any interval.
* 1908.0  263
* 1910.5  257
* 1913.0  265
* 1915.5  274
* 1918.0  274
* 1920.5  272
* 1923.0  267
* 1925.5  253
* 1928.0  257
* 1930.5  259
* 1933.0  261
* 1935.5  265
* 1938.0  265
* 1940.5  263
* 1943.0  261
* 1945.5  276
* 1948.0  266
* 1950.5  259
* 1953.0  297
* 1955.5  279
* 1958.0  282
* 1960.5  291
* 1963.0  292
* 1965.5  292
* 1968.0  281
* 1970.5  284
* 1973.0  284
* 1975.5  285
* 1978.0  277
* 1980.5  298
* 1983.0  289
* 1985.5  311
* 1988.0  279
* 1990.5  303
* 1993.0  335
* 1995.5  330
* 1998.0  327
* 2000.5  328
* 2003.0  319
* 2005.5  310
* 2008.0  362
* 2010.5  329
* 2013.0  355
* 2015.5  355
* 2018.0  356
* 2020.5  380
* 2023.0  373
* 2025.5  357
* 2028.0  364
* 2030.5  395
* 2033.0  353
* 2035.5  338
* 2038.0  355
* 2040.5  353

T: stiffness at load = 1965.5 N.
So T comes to 292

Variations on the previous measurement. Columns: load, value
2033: 353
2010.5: 329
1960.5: 291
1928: 257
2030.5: 395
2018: 356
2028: 364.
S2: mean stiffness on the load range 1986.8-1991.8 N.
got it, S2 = 292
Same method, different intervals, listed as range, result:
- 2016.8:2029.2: 366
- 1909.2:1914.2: 261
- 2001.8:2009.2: 330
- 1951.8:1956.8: 288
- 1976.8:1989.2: 291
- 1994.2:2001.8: 328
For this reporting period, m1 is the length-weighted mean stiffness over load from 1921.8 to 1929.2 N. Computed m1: 259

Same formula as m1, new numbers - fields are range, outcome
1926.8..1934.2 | 259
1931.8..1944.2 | 263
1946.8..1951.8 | 263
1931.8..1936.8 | 263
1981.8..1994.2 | 303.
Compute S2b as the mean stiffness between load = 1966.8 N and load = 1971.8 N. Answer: 283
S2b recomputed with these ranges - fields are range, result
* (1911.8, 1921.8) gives 271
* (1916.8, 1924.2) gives 271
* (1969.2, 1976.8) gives 284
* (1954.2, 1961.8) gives 284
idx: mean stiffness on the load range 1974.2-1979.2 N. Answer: 281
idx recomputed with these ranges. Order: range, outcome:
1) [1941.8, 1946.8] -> 269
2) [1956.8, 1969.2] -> 288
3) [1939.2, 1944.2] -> 262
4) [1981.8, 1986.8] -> 300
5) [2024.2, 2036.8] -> 361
